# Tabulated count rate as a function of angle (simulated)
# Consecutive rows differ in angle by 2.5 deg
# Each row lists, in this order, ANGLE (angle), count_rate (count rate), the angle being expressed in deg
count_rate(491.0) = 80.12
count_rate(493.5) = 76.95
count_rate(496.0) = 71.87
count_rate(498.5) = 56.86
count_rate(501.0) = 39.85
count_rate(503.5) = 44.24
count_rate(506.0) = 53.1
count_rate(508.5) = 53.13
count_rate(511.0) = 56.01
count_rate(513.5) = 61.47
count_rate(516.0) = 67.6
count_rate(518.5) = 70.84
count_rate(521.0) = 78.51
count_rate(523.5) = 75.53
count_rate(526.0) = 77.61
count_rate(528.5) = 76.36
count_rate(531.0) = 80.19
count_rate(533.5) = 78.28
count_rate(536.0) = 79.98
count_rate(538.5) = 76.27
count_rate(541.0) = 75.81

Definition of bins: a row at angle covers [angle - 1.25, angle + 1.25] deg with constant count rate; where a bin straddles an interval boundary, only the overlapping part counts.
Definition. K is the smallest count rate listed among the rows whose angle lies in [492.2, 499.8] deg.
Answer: 56.86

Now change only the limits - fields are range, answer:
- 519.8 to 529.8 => 75.53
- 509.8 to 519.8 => 56.01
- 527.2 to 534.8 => 76.36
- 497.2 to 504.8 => 39.85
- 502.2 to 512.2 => 44.24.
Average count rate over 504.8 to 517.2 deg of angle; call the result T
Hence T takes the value 58.2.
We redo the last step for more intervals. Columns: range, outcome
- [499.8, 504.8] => 42.2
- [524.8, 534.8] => 78.1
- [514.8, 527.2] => 74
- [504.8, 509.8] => 53.1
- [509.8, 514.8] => 58.9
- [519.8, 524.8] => 77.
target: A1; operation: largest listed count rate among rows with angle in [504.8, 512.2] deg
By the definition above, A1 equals 56.01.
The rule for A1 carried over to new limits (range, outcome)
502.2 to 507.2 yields 53.1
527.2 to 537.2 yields 80.19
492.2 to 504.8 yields 76.95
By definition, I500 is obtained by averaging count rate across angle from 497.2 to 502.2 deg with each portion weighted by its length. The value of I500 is 48.7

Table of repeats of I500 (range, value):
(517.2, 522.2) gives 74.6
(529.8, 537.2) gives 79.5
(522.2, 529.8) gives 76.5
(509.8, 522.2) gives 66.9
